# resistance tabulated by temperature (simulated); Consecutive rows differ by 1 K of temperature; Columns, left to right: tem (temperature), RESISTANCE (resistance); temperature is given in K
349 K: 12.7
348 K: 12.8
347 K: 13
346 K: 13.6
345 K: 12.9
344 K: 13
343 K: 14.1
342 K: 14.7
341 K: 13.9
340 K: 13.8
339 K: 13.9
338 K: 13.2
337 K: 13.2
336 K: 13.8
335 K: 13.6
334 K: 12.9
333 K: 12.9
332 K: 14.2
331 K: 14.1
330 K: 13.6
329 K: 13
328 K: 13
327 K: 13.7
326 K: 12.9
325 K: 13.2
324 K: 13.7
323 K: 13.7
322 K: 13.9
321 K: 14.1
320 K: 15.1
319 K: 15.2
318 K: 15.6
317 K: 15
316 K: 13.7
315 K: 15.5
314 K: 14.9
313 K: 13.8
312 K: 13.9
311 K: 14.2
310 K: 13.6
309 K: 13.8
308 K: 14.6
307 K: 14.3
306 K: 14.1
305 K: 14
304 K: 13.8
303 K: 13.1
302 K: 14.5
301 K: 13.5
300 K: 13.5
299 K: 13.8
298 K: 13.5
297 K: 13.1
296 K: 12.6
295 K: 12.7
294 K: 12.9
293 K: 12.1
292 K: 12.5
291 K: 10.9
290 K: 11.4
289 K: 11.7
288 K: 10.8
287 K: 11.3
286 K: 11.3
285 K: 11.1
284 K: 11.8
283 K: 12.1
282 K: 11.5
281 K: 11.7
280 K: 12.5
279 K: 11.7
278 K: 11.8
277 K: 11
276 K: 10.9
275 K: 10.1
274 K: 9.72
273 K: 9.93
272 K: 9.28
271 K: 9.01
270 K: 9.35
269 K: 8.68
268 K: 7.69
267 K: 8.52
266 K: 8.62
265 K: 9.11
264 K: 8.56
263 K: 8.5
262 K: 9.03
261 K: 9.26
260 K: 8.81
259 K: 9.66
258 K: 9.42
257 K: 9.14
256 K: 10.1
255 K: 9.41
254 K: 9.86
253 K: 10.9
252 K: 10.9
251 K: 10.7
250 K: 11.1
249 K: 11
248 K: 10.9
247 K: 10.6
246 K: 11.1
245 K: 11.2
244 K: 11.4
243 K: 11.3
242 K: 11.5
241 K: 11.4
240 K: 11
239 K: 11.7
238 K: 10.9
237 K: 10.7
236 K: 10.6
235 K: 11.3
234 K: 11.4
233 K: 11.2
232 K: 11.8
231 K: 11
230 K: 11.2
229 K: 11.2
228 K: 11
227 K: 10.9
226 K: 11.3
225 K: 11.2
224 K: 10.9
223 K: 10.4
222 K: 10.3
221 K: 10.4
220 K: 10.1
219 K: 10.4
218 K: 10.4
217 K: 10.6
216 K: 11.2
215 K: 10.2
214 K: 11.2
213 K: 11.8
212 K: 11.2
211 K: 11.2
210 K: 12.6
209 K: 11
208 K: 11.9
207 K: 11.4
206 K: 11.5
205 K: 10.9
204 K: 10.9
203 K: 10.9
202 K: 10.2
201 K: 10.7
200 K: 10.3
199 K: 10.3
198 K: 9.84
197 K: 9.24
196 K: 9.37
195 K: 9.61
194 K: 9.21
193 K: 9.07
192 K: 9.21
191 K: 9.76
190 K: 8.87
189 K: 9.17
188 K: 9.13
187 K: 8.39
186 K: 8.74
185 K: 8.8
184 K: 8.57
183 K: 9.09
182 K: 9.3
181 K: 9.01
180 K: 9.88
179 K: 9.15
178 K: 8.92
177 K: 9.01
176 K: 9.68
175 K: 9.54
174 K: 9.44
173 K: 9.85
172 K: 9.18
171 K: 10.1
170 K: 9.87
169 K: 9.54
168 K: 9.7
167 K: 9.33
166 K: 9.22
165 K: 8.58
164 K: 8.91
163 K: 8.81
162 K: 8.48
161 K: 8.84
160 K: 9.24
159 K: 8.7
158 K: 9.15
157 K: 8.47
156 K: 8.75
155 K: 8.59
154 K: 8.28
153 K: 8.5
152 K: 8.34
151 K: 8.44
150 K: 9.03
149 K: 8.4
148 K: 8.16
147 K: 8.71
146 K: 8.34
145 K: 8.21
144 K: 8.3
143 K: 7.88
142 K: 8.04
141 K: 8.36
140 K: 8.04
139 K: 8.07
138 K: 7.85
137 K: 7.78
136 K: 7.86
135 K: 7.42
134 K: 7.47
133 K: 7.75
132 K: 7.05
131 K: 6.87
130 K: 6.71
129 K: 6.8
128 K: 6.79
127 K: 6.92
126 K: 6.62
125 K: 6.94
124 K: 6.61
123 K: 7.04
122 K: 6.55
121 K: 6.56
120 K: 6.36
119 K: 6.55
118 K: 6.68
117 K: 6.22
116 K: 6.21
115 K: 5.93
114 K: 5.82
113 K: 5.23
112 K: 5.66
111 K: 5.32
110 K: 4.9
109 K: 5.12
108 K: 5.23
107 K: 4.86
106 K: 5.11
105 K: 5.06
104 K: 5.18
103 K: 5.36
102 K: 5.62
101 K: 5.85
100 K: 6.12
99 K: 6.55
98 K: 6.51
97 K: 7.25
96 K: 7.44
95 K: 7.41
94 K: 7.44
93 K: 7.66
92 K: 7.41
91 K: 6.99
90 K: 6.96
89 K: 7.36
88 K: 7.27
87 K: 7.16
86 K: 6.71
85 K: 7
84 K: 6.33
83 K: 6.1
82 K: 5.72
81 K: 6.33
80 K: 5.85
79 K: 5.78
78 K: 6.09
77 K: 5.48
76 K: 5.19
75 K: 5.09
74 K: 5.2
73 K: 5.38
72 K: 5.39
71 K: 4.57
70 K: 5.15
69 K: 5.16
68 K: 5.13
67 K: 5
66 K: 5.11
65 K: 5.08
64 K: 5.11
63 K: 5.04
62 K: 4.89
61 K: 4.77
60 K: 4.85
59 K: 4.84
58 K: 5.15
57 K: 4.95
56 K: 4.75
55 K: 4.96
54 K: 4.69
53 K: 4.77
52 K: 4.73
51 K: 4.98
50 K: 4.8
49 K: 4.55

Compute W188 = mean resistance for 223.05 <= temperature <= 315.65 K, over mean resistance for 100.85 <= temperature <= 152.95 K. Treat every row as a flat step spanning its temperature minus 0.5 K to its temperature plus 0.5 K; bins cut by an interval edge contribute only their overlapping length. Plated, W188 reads 1.66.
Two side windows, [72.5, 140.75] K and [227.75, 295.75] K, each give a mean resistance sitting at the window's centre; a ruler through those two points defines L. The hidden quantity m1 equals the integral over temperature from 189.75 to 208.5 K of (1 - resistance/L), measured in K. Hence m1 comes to -2.5 K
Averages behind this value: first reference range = 6.44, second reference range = 10.7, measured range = 10.2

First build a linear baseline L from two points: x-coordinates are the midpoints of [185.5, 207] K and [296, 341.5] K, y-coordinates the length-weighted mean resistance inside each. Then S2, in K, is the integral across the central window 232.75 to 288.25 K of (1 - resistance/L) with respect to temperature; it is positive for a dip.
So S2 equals 6.9 K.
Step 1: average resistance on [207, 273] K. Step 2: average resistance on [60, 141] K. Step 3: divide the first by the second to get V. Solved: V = 1.7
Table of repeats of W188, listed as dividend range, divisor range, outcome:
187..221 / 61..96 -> 1.73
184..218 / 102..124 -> 1.77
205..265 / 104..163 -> 1.48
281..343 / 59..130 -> 2.23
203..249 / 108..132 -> 1.76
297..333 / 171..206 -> 1.46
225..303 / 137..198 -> 1.23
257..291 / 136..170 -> 1.18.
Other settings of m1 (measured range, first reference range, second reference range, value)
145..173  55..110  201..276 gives -2.7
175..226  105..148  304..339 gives -3.1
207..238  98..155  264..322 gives -3.2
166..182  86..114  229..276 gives -2.6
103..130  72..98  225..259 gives 5.0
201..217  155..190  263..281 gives -3.1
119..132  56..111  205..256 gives 1.0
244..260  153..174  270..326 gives 1.5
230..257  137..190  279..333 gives 0.9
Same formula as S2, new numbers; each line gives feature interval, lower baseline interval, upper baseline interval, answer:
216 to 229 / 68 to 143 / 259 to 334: -0.9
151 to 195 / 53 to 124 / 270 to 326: -2.4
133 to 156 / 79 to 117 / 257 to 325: -1.7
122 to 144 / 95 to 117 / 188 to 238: -1.2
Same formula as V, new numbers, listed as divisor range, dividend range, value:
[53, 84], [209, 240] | 2.10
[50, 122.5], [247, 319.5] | 2.02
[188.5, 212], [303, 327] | 1.37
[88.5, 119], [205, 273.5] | 1.70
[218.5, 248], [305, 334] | 1.27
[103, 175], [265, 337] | 1.66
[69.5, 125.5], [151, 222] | 1.59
